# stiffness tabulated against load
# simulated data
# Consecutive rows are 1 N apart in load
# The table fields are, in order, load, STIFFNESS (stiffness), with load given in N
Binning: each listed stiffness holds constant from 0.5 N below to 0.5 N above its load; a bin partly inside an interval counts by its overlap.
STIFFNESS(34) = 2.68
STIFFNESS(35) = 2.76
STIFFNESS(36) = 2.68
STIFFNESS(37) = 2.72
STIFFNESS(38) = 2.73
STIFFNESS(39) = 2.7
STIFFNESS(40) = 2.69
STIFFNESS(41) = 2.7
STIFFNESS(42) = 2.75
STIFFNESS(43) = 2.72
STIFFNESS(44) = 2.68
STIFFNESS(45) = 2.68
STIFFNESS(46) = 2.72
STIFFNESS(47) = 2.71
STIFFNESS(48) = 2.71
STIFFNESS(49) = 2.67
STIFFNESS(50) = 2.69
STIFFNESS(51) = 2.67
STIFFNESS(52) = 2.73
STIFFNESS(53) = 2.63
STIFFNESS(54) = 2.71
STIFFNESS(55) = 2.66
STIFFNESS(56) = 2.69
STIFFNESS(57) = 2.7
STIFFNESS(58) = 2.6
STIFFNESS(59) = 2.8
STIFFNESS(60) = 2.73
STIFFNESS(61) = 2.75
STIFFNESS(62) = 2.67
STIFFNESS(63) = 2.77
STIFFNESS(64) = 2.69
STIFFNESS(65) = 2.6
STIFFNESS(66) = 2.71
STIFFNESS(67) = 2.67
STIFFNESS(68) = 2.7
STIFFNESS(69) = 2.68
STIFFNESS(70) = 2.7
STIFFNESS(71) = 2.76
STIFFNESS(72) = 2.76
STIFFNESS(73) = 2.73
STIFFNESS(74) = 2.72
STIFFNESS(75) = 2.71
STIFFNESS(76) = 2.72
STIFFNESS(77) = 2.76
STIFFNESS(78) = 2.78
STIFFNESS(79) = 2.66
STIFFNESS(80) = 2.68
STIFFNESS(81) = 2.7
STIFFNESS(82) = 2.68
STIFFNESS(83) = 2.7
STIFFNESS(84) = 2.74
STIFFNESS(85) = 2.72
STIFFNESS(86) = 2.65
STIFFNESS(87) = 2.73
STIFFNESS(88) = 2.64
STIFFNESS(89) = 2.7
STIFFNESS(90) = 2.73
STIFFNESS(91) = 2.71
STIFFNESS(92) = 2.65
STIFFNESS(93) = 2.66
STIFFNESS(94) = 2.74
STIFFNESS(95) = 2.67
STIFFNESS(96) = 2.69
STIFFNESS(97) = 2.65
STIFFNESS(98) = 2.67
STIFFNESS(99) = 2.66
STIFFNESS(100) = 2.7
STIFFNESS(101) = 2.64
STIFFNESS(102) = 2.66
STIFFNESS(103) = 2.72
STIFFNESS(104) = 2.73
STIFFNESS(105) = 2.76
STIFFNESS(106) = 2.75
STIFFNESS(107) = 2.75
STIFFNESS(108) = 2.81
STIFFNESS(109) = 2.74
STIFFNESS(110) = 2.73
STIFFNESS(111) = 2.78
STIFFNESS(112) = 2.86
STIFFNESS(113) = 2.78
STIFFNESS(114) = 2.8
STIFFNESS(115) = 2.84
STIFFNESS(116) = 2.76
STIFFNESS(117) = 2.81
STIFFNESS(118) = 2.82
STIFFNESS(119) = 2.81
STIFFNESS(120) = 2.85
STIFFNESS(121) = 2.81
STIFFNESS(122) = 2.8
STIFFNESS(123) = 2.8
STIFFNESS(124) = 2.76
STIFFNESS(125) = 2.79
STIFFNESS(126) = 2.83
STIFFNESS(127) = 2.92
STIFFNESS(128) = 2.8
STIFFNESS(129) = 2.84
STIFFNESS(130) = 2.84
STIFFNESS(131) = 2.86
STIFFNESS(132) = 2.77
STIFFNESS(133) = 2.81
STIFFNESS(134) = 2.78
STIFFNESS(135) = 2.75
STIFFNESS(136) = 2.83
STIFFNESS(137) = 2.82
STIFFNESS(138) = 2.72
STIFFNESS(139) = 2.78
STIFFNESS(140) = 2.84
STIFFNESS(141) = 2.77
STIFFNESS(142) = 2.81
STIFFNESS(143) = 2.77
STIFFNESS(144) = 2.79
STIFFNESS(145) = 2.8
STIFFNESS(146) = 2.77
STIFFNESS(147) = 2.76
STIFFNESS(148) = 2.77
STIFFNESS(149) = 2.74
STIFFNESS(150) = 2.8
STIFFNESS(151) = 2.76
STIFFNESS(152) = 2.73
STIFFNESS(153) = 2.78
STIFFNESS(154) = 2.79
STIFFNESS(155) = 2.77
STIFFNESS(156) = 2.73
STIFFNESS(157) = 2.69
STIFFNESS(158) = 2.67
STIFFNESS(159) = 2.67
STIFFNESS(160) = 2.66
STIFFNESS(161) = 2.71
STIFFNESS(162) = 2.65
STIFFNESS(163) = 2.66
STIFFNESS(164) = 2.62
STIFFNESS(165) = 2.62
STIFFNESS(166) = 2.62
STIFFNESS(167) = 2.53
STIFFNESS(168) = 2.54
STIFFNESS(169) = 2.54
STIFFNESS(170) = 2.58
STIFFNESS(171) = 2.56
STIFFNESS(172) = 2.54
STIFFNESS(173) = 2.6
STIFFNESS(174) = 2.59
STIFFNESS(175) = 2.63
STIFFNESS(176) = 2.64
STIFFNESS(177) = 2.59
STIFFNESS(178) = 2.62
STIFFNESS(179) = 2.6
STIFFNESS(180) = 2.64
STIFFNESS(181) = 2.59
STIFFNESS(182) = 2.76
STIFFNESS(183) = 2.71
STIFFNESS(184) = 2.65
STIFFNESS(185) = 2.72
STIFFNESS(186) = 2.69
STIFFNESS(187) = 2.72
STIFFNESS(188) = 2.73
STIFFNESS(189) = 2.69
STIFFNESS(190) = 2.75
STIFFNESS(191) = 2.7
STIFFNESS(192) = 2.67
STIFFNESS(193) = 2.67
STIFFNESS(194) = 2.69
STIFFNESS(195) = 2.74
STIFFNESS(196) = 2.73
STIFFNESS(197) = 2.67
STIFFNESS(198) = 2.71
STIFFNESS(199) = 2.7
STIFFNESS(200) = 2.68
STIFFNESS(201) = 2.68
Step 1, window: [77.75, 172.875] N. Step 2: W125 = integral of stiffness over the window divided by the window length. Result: 2.73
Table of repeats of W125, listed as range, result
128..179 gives 2.71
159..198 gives 2.65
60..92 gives 2.71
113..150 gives 2.8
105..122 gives 2.79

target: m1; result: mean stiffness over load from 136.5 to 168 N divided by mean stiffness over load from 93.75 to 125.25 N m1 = 0.99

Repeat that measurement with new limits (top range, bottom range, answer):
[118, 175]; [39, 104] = 1.01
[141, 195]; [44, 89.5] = 0.99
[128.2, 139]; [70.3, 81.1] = 1.03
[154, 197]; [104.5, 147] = 0.95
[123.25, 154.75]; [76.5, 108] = 1.03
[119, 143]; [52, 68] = 1.04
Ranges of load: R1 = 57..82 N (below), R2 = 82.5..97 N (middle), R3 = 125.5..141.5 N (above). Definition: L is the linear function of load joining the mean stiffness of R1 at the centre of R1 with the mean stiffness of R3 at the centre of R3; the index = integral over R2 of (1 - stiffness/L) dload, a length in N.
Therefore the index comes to 0.3 N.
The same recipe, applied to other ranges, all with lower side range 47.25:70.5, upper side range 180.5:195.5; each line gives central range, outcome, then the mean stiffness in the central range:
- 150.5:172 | 0.3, 2.66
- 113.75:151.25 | -1.4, 2.8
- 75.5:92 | -0.1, 2.7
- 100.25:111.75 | -0.2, 2.74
